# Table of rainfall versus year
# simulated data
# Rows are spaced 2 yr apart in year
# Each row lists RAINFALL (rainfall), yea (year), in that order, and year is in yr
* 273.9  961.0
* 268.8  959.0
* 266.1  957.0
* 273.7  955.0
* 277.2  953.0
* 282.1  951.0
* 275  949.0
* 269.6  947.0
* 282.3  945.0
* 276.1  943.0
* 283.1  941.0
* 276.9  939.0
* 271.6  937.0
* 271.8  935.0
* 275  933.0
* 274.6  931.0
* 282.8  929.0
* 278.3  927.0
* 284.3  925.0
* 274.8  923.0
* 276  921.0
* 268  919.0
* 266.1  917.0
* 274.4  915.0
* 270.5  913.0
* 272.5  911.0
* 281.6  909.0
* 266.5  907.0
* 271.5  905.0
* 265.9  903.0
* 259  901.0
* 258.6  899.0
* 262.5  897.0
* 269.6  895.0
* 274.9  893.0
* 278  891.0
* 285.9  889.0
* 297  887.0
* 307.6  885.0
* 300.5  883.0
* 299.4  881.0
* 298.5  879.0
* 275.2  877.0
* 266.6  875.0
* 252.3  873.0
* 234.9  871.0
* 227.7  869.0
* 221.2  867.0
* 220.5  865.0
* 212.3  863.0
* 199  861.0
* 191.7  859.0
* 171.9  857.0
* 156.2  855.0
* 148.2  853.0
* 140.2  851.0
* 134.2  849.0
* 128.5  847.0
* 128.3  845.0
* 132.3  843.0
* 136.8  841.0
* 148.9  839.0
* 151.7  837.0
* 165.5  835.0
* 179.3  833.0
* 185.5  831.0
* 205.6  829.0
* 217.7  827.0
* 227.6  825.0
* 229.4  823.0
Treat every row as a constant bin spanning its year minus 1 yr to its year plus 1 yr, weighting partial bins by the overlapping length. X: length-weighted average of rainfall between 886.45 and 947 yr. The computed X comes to 274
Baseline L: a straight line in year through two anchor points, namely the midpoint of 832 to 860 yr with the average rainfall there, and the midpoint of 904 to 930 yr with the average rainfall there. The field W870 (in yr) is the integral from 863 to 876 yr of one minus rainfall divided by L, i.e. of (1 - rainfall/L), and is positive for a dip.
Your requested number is -2.9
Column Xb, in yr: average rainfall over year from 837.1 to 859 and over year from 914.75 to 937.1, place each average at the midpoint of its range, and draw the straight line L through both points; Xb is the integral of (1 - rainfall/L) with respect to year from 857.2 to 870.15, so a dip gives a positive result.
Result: -2.9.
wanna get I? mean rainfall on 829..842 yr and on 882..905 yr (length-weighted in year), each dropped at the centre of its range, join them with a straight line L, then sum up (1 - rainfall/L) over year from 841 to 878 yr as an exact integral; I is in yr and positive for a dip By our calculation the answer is 4.3 yr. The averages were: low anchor 165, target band 190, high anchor 278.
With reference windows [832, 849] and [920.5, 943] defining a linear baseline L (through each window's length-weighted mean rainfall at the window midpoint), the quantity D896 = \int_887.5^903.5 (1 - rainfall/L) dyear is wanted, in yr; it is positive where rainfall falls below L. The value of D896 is -3.3 yr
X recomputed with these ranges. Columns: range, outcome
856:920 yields 259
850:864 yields 174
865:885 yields 264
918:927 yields 276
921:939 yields 277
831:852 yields 147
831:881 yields 191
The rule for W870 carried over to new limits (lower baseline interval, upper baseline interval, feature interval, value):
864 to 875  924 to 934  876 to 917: -3.9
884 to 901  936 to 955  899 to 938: 0.7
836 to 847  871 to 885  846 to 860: 2.4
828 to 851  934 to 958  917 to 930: -1.4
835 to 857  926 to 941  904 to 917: -1.7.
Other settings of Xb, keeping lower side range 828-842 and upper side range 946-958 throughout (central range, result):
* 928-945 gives -1.1 yr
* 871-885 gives -5.0 yr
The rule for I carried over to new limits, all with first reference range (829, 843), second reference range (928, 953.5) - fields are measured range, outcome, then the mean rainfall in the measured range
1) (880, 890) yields -3.81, 298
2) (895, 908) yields -1.70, 264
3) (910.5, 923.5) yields -1.08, 272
